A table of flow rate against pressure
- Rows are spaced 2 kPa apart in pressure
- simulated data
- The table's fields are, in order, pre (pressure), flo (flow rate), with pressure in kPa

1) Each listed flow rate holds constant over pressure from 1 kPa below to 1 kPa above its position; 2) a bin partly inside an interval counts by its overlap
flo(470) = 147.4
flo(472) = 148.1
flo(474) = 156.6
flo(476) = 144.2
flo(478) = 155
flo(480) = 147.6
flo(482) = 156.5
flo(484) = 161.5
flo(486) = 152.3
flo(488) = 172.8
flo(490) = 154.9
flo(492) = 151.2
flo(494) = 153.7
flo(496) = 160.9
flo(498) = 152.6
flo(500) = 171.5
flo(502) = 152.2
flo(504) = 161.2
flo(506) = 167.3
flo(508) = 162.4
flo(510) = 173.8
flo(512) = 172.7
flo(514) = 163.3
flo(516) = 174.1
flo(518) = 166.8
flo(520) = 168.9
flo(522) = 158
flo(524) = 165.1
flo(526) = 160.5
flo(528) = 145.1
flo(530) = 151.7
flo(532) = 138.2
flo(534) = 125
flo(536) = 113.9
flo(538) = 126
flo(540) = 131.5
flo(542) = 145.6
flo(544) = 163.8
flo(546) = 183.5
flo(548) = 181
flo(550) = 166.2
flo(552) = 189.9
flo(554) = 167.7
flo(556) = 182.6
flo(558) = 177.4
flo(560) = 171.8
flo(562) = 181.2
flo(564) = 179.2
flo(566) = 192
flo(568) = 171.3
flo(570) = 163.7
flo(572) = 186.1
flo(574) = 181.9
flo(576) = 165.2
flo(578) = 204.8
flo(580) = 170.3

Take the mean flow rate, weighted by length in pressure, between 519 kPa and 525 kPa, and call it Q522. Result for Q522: 164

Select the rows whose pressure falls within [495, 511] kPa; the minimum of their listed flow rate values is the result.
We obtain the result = 152.2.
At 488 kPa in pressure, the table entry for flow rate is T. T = 172.8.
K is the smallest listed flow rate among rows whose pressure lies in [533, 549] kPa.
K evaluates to 113.9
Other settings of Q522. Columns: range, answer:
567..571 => 168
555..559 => 180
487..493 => 160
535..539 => 120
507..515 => 168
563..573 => 178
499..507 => 163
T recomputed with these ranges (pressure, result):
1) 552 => 189.9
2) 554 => 167.7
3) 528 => 145.1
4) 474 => 156.6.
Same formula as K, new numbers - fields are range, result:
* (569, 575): 163.7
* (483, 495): 151.2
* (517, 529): 145.1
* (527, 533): 138.2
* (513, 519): 163.3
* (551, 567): 167.7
